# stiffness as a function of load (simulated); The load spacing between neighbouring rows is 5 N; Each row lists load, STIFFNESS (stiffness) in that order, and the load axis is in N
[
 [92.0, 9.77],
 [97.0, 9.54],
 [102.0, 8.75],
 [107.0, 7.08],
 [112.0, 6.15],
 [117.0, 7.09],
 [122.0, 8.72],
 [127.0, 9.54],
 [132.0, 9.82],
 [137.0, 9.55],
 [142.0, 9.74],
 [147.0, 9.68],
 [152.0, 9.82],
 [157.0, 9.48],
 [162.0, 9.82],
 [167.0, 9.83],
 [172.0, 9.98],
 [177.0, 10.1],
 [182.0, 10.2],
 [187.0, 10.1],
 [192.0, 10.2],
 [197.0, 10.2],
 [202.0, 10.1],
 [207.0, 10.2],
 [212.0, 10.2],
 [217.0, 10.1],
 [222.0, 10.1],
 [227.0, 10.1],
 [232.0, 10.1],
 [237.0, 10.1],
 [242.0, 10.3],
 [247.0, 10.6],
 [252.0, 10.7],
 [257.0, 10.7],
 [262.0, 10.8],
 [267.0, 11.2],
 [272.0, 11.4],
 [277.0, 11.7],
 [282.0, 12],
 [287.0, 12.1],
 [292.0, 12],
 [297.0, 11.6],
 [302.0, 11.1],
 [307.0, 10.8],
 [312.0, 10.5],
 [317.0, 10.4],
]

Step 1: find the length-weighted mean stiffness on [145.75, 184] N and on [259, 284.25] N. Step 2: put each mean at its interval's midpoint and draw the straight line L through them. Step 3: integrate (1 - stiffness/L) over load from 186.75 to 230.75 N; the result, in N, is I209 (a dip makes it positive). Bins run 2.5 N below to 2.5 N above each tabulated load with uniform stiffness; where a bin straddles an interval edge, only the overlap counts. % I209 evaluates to 1.5 N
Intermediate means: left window 9.87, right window 11.4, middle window 10.1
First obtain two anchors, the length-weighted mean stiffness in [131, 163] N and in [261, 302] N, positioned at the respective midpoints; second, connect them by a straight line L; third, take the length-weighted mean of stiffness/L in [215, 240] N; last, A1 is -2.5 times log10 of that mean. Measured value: 0.08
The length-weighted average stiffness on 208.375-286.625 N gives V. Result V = 10.7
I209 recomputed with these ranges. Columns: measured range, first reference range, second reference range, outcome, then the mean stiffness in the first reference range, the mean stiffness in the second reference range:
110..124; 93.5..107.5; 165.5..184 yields 2.7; 8.75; 10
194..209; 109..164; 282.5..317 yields -0.4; 9.01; 11.3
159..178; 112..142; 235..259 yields -1.1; 8.78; 10.5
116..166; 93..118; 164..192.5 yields -2.6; 7.88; 10.1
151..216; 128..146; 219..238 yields -0.8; 9.69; 10.1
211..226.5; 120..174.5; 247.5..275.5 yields 0.5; 9.64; 11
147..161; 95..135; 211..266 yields -1.1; 8.34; 10.4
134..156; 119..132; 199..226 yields -0.7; 9.18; 10.1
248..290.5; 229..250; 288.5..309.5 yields -1.8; 10.3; 11.4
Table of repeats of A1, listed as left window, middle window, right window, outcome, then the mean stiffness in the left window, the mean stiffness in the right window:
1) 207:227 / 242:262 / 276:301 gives 0.034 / 10.1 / 11.8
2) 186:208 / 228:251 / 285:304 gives 0.056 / 10.2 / 11.7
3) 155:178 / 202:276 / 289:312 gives 0.015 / 9.83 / 11.3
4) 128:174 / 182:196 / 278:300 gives 0.018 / 9.74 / 11.9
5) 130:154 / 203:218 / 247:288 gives 0.041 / 9.72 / 11.3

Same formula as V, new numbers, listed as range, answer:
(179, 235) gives 10.1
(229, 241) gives 10.1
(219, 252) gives 10.3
